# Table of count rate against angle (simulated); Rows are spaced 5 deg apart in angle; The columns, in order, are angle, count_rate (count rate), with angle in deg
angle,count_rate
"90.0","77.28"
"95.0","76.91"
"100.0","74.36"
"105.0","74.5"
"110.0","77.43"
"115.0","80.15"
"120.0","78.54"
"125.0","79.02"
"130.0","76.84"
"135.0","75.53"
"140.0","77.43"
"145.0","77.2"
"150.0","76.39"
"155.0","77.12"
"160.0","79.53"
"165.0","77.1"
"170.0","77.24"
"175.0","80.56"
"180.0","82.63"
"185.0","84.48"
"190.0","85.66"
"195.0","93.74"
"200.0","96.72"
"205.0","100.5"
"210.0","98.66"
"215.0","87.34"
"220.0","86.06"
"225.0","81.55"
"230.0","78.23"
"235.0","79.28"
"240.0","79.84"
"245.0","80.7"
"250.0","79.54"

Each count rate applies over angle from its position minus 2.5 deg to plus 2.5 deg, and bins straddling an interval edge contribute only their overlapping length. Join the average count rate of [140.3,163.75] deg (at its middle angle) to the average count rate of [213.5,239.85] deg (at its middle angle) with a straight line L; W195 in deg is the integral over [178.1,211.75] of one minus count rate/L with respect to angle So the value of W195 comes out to -4.9 deg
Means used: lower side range 77.5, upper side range 82.1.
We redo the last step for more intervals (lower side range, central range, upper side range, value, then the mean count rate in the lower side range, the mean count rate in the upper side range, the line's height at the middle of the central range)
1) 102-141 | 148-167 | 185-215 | 1.6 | 77.4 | 93.5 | 84.8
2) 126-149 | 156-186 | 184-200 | 1.7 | 76.9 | 89.7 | 84.7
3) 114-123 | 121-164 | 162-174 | 0.6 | 79.2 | 77.7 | 78.5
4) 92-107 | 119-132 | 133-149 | -0.3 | 75.3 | 76.7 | 76.2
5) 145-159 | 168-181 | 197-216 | 0.8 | 77.1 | 96.4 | 85.1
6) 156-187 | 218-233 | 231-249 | -0.4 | 80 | 79.8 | 79.8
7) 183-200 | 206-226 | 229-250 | -1.3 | 89.4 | 79.6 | 84.4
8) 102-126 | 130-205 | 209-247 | -1.4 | 77.8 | 83.4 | 80.4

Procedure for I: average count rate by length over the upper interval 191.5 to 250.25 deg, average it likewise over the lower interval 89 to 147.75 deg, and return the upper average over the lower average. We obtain 1.1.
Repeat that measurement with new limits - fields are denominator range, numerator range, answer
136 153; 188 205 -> 1.22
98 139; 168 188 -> 1.06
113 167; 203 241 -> 1.11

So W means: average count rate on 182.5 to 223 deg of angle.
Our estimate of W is 91.5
